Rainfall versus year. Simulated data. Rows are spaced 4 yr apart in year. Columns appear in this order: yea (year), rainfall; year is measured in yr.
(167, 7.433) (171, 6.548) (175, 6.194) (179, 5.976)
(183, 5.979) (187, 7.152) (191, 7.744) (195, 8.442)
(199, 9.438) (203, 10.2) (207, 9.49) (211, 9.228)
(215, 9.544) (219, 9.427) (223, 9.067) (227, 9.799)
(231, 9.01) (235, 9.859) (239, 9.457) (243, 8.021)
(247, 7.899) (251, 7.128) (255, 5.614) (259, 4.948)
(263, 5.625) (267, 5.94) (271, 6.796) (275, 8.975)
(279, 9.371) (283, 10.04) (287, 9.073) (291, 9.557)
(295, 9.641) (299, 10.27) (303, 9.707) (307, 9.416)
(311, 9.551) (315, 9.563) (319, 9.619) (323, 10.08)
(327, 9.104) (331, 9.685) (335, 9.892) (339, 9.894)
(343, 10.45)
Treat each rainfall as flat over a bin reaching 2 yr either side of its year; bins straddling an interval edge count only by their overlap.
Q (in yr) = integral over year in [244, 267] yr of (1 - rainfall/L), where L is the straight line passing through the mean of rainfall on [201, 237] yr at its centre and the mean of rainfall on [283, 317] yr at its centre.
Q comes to 7.9 yr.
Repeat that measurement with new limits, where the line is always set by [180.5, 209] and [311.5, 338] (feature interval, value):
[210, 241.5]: -2.84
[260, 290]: 4.04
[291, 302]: -0.58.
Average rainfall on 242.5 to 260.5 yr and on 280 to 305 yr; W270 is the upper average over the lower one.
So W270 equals 1.46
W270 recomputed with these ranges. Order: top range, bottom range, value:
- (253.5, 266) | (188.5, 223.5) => 0.59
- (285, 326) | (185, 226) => 1.07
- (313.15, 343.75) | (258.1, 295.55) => 1.22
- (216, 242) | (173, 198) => 1.34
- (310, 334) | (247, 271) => 1.58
